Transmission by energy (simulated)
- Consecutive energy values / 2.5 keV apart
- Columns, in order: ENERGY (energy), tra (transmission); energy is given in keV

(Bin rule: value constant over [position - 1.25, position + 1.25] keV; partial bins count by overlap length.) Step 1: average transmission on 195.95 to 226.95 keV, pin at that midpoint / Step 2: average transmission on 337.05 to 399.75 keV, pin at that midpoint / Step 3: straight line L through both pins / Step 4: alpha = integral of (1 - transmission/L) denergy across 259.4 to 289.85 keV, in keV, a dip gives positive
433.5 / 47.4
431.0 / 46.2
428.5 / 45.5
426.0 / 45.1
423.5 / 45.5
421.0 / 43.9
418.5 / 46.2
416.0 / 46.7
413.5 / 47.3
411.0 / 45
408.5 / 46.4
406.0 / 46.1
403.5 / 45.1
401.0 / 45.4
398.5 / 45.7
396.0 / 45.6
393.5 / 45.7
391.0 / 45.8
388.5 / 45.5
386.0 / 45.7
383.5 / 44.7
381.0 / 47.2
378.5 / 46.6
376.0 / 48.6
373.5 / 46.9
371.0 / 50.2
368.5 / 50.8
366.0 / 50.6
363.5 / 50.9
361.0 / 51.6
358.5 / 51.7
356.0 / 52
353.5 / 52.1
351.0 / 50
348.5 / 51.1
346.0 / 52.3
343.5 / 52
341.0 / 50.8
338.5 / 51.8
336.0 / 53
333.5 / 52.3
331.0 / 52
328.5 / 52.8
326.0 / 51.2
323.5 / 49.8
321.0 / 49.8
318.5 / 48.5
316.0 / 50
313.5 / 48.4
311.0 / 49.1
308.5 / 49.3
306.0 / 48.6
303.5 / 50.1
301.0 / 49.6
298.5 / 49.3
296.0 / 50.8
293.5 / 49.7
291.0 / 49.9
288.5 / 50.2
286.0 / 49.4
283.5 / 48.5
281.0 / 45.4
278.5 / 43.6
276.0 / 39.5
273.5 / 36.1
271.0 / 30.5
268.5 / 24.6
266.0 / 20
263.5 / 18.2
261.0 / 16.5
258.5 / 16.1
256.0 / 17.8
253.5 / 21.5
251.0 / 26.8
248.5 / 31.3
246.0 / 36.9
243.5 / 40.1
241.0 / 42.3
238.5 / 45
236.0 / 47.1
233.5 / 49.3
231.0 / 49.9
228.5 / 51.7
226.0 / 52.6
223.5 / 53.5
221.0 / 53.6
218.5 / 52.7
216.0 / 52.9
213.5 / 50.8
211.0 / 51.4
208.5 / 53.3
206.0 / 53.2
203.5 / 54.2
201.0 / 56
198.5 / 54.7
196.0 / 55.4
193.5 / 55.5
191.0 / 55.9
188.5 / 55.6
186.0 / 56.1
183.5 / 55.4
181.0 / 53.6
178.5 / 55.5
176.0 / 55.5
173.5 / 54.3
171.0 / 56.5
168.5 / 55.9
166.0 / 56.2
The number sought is 9.7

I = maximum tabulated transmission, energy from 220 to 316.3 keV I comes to 53.6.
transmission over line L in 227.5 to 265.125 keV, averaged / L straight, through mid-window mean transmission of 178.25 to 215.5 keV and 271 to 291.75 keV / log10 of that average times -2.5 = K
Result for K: 0.40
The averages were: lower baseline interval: 54.4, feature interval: 33.8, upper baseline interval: 44.3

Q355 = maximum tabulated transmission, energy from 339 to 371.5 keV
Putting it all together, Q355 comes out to 52.3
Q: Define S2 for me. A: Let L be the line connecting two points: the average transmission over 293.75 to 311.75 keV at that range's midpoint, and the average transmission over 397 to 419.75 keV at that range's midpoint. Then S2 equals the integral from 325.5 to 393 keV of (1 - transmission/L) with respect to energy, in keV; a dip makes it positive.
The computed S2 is -3.22 keV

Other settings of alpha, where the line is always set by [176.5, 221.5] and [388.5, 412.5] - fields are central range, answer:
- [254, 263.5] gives 6.3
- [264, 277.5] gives 5.7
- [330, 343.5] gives -1.0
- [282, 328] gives 0.1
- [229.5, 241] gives 1.2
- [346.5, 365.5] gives -1.5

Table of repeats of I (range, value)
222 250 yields 53.5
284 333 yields 52.8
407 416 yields 47.3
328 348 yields 53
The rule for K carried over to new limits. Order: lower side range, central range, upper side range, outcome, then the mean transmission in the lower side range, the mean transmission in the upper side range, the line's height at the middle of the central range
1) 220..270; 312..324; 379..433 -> -0.220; 35.6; 45.8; 40.2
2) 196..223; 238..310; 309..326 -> 0.321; 53.4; 49.4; 51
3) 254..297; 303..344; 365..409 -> -0.247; 35.4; 46.8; 40.3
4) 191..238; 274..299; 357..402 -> 0.072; 52.6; 47.8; 50.5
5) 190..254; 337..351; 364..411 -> -0.094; 48.3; 46.8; 47.2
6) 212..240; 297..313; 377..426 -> -0.018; 50.8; 45.8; 48.5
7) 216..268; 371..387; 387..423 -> -0.060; 37.3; 45.7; 44.4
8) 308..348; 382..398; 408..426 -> 0.042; 50.9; 45.8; 47.3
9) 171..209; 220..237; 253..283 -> -0.219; 55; 28.2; 41.8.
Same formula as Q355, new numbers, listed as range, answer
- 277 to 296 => 50.8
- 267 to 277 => 39.5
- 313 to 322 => 50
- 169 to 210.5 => 56.5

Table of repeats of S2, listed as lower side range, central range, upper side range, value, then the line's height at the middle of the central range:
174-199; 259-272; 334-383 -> 7.74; 53.1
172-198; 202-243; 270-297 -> 0.56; 51.3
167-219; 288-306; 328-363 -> 0.96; 52.7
